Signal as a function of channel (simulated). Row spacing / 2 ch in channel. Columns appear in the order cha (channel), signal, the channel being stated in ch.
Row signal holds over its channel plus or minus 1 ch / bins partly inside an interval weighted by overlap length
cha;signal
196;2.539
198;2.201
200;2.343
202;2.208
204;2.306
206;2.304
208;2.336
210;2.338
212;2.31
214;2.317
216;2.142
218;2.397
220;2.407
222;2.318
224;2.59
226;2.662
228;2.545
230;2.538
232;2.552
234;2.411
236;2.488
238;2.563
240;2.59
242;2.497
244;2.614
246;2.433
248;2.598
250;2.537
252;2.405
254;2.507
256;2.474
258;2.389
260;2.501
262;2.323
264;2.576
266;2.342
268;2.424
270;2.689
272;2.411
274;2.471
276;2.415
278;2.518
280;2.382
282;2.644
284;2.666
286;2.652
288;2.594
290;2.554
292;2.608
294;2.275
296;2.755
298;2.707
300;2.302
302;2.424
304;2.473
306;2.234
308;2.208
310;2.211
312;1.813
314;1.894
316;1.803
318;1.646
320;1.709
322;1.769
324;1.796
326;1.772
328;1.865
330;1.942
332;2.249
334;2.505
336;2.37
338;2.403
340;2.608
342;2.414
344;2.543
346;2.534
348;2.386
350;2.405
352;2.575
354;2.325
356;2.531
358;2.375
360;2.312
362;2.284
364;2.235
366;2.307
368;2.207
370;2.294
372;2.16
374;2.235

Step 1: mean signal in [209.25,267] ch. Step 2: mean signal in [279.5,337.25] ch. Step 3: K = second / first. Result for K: 0.91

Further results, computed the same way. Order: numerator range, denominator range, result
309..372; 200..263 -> 0.90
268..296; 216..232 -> 1.02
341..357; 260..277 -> 1.00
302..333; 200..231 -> 0.83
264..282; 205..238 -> 1.02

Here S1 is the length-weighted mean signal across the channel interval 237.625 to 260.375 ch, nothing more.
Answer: 2.51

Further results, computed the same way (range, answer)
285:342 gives 2.22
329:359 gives 2.41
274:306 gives 2.52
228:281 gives 2.49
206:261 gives 2.46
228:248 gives 2.53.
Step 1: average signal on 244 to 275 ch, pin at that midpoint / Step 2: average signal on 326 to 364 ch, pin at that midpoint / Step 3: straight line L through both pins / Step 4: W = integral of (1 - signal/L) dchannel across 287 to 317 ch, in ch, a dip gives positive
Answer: 1.1 ch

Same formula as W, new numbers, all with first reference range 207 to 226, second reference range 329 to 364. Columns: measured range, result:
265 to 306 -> -2.2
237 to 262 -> -1.3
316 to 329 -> 3.4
